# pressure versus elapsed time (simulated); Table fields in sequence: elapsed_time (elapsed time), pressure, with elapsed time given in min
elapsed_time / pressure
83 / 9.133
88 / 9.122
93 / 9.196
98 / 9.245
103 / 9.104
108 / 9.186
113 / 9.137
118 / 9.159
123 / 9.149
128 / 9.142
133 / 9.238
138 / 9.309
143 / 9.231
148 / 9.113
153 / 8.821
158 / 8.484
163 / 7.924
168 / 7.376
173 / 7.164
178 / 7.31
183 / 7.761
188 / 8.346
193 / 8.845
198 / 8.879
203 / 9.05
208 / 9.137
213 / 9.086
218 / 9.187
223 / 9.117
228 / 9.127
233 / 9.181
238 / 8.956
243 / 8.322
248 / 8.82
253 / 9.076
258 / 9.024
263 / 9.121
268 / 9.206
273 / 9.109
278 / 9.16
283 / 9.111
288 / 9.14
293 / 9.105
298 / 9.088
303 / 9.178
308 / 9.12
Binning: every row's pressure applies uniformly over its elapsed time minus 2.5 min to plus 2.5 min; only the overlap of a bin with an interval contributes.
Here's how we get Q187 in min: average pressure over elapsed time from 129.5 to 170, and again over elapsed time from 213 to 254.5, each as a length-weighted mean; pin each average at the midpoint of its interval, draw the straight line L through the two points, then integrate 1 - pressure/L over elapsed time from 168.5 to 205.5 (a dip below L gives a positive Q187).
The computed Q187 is 2.87 min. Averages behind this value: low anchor 8.71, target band 8.15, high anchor 8.98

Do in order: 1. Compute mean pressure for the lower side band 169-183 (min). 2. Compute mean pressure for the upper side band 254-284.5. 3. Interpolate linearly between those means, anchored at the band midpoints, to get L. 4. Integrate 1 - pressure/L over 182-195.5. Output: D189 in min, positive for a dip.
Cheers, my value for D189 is -1.41 min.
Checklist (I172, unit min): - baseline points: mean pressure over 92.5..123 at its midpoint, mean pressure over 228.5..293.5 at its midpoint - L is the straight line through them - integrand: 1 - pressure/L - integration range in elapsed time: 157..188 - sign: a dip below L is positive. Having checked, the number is 4.84 min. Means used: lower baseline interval 9.17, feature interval 7.68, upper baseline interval 9.03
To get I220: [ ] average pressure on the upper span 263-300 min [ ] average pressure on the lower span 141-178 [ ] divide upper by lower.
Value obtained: 1.1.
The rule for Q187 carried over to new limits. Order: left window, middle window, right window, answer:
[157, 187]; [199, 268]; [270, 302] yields -4.7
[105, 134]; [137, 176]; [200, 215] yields 3.2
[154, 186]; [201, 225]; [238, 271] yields -2.2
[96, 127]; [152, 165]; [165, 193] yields -0.4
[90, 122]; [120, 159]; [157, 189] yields -3.0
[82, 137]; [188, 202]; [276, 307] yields 0.6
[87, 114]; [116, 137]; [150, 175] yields -1.2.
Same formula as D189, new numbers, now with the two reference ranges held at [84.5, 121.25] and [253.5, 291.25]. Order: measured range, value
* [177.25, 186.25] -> 1.5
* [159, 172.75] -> 2.2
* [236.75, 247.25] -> 0.6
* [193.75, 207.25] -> 0.2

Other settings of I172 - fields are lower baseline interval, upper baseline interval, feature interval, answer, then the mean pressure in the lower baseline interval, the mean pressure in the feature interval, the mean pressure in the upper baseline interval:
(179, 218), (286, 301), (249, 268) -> -0.2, 8.7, 9.07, 9.11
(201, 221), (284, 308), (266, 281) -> -0.1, 9.12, 9.16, 9.13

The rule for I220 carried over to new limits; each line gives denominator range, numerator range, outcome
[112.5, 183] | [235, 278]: 1.05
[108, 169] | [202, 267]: 1.01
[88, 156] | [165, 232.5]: 0.93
